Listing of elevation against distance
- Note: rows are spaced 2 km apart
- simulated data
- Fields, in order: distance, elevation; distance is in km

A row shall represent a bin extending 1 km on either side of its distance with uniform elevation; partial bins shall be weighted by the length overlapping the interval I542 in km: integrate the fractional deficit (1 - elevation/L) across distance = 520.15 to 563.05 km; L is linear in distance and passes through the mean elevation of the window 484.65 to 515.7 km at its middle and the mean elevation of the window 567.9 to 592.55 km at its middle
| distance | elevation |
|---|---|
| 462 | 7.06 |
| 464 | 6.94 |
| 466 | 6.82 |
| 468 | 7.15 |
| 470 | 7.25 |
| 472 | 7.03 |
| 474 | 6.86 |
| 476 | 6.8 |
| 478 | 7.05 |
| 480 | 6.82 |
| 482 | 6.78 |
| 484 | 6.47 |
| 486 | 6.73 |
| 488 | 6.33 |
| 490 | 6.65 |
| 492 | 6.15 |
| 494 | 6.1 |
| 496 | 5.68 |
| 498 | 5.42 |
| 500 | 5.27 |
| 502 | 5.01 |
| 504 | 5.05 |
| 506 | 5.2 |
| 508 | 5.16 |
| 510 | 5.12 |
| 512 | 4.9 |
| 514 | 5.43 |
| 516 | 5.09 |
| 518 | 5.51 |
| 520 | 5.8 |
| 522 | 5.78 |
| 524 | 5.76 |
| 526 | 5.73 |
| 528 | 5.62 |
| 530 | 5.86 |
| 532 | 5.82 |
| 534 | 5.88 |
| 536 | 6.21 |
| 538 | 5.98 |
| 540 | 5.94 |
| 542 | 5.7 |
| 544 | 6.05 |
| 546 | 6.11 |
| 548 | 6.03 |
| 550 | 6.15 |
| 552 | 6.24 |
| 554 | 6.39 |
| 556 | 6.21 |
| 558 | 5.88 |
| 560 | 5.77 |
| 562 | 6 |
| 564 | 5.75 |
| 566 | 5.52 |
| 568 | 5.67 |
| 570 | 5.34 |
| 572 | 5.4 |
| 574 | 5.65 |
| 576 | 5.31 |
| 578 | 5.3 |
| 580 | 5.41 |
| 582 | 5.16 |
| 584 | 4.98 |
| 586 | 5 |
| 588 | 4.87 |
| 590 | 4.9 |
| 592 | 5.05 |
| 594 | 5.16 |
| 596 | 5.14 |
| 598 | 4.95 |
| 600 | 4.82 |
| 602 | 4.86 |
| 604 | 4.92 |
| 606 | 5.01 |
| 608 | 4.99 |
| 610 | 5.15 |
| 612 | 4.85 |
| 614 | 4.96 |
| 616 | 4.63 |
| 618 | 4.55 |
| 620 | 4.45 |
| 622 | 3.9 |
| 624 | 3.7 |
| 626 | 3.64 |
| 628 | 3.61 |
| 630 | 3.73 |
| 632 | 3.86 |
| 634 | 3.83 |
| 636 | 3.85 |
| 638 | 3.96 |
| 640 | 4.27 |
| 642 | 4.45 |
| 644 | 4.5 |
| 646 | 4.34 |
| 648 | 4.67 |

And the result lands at -4.3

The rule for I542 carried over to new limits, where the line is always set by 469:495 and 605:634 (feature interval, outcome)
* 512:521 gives 1.04 km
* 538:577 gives -3.24 km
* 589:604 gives -0.78 km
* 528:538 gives -0.16 km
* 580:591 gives -0.22 km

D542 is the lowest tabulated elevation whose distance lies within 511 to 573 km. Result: 4.9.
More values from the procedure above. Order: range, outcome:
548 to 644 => 3.61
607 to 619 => 4.55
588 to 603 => 4.82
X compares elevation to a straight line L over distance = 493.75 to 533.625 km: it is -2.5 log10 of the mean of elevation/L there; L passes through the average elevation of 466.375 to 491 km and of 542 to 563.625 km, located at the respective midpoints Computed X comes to 0.18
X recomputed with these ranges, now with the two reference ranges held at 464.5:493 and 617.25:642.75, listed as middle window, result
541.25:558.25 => -0.12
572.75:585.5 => -0.08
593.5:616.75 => -0.12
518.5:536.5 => 0.01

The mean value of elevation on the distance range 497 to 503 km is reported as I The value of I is 5.23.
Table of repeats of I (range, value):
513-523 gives 5.52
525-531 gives 5.74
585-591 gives 4.92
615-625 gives 4.25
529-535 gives 5.85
